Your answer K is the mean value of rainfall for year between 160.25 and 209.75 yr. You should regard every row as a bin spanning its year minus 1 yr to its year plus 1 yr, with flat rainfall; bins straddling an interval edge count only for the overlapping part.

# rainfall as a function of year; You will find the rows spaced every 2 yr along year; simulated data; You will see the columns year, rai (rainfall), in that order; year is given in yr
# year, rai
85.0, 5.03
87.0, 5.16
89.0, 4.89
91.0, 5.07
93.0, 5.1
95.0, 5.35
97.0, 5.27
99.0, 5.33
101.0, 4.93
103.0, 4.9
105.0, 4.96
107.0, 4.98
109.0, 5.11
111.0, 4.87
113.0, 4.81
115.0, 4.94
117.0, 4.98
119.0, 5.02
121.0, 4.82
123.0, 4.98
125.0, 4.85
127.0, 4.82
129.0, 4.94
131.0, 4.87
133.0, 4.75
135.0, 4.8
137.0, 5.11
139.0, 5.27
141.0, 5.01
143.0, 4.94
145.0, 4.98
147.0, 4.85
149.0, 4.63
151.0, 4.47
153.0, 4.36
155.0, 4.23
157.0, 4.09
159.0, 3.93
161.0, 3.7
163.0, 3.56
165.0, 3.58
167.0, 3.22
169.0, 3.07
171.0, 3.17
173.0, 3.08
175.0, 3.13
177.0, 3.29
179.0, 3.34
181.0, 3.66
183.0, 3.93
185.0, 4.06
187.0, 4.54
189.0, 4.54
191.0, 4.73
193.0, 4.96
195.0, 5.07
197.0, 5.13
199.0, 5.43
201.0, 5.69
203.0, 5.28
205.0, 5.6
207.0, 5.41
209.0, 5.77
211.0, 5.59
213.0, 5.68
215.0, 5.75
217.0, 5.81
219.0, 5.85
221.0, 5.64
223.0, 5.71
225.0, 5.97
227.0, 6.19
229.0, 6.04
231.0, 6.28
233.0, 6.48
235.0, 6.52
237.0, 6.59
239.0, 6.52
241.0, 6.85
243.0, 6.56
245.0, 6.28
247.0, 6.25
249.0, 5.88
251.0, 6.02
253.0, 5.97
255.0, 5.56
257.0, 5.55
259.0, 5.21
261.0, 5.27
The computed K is 4.27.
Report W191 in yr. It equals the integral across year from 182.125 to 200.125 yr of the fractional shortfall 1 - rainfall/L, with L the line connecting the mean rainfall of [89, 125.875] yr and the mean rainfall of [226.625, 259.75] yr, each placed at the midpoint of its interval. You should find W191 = 3.2 yr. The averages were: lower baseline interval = 5.01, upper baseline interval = 6.17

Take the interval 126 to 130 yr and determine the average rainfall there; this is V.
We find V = 4.88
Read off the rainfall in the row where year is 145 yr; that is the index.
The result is 4.98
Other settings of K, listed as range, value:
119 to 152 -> 4.88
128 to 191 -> 4.17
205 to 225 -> 5.7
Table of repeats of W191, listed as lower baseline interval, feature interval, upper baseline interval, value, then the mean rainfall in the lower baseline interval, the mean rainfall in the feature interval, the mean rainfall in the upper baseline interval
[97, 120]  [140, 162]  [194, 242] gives 3.5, 5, 4.47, 5.87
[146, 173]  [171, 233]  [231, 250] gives 2.8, 3.88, 5.03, 6.43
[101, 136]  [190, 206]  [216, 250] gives 1.6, 4.91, 5.24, 6.2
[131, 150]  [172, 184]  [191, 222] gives 4.2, 4.92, 3.4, 5.49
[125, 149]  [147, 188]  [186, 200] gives 9.5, 4.92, 3.78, 4.91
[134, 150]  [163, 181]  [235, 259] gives 6.9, 4.95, 3.28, 6.16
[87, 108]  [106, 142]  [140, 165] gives -1.6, 5.08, 4.94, 4.36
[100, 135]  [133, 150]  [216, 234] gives 0.7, 4.91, 4.94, 6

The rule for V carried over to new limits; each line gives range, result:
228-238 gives 6.38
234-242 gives 6.62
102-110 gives 4.99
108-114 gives 4.93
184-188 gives 4.3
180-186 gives 3.88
